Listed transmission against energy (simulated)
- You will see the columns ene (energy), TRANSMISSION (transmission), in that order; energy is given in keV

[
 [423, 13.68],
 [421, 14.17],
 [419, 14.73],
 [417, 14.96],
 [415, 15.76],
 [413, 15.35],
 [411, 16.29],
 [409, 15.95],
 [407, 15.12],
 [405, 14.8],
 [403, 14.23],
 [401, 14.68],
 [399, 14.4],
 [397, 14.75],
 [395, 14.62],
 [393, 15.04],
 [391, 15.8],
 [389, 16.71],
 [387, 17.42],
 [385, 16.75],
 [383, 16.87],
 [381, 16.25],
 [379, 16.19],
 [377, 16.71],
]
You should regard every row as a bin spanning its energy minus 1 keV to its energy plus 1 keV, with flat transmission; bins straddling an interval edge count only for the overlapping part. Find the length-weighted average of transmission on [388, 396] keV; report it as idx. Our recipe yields 15.5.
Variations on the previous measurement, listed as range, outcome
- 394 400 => 14.6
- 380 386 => 16.6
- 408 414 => 15.9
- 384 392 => 16.7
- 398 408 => 14.6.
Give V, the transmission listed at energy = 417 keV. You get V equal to 14.96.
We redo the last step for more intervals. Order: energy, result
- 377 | 16.71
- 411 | 16.29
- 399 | 14.4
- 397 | 14.75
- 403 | 14.23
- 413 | 15.35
